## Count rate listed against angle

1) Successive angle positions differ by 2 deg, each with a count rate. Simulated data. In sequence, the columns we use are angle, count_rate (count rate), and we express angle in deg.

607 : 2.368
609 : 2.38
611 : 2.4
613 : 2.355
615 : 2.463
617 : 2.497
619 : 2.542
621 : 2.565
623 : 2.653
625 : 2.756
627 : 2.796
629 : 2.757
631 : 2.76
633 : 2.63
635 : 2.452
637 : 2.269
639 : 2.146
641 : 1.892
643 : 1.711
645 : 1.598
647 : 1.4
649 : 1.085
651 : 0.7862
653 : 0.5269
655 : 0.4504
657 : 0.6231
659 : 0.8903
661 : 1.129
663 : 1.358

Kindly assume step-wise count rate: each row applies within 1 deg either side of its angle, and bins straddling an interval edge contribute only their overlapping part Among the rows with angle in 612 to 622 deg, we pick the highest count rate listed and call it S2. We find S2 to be 2.565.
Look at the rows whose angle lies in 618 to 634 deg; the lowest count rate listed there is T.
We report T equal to 2.542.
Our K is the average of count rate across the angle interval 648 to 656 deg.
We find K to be 0.712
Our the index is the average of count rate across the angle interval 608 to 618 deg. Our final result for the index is 2.42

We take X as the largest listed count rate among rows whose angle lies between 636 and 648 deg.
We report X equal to 2.269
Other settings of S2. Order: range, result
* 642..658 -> 1.711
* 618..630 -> 2.796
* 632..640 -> 2.63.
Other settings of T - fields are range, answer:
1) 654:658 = 0.4504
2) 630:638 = 2.269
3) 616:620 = 2.497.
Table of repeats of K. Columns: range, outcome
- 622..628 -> 2.73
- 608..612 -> 2.39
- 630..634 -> 2.69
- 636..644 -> 2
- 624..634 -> 2.74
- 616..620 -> 2.52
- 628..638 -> 2.57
